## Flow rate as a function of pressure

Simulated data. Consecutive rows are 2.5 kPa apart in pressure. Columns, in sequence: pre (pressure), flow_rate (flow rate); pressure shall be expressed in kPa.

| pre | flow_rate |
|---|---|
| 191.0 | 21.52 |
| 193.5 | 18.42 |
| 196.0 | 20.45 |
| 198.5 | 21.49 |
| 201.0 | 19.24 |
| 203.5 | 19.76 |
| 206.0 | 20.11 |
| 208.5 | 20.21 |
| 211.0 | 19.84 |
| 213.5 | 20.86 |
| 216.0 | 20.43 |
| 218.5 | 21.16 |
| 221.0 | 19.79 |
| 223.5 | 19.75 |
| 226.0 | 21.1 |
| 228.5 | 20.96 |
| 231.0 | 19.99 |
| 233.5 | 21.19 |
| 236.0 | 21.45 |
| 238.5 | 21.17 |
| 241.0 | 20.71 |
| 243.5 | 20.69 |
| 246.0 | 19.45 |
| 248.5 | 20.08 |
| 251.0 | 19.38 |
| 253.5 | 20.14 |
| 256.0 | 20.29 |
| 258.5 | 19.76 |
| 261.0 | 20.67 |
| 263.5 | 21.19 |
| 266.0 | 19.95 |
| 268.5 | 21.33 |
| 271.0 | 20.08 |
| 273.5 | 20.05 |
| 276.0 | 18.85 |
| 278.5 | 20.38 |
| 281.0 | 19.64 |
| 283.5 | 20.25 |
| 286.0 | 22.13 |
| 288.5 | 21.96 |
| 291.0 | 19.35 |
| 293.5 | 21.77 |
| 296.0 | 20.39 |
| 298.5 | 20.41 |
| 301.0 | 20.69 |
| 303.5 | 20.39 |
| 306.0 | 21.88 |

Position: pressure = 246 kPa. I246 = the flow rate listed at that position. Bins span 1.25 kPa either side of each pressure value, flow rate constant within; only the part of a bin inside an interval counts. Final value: 19.45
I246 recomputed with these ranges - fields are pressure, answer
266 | 19.95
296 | 20.39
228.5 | 20.96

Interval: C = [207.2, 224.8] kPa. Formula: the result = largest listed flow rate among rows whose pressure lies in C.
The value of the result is 21.16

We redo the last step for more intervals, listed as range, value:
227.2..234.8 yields 21.19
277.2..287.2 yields 22.13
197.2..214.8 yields 21.49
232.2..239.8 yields 21.45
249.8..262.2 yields 20.67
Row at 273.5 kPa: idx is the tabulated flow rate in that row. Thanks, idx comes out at 20.05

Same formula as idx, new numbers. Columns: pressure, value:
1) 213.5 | 20.86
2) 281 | 19.64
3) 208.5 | 20.21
